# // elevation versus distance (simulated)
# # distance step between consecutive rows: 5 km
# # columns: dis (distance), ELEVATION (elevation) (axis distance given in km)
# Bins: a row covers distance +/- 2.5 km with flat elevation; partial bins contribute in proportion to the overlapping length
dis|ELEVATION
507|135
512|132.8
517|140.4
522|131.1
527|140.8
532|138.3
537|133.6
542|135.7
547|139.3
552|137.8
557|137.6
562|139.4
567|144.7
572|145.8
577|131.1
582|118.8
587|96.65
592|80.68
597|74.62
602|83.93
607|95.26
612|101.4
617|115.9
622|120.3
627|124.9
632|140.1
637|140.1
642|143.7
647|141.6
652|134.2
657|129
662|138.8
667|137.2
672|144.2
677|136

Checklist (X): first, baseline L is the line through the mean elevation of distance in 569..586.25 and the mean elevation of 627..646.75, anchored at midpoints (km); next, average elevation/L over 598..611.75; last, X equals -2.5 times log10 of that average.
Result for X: 0.43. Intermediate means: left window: 129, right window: 139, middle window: 89.9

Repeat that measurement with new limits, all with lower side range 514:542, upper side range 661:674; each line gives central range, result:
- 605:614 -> 0.37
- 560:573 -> -0.04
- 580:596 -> 0.40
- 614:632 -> 0.14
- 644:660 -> 0.03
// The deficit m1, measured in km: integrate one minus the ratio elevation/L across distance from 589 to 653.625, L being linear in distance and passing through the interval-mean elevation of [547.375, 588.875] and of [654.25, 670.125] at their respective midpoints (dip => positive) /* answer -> 9.4 km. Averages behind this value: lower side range 132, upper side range 135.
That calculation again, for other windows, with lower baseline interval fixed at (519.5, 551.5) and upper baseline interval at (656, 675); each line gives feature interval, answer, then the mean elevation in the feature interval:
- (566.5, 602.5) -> 7.4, 109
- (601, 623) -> 5.4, 104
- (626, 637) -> 0.2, 135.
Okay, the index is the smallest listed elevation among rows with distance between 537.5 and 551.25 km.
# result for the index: 135.7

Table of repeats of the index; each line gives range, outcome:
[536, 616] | 74.62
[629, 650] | 140.1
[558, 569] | 139.4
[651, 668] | 129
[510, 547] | 131.1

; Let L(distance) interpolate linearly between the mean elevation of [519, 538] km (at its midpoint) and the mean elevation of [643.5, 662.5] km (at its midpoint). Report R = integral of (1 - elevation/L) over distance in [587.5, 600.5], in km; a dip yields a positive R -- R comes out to 5.3 km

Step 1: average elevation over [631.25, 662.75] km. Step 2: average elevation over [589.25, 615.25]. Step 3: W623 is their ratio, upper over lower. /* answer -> 1.6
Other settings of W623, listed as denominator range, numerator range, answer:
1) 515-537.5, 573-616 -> 0.73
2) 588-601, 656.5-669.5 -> 1.69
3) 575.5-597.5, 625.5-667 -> 1.35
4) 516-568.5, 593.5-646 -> 0.83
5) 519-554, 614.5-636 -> 0.92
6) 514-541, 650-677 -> 1.00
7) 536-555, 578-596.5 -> 0.72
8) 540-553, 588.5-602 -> 0.58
